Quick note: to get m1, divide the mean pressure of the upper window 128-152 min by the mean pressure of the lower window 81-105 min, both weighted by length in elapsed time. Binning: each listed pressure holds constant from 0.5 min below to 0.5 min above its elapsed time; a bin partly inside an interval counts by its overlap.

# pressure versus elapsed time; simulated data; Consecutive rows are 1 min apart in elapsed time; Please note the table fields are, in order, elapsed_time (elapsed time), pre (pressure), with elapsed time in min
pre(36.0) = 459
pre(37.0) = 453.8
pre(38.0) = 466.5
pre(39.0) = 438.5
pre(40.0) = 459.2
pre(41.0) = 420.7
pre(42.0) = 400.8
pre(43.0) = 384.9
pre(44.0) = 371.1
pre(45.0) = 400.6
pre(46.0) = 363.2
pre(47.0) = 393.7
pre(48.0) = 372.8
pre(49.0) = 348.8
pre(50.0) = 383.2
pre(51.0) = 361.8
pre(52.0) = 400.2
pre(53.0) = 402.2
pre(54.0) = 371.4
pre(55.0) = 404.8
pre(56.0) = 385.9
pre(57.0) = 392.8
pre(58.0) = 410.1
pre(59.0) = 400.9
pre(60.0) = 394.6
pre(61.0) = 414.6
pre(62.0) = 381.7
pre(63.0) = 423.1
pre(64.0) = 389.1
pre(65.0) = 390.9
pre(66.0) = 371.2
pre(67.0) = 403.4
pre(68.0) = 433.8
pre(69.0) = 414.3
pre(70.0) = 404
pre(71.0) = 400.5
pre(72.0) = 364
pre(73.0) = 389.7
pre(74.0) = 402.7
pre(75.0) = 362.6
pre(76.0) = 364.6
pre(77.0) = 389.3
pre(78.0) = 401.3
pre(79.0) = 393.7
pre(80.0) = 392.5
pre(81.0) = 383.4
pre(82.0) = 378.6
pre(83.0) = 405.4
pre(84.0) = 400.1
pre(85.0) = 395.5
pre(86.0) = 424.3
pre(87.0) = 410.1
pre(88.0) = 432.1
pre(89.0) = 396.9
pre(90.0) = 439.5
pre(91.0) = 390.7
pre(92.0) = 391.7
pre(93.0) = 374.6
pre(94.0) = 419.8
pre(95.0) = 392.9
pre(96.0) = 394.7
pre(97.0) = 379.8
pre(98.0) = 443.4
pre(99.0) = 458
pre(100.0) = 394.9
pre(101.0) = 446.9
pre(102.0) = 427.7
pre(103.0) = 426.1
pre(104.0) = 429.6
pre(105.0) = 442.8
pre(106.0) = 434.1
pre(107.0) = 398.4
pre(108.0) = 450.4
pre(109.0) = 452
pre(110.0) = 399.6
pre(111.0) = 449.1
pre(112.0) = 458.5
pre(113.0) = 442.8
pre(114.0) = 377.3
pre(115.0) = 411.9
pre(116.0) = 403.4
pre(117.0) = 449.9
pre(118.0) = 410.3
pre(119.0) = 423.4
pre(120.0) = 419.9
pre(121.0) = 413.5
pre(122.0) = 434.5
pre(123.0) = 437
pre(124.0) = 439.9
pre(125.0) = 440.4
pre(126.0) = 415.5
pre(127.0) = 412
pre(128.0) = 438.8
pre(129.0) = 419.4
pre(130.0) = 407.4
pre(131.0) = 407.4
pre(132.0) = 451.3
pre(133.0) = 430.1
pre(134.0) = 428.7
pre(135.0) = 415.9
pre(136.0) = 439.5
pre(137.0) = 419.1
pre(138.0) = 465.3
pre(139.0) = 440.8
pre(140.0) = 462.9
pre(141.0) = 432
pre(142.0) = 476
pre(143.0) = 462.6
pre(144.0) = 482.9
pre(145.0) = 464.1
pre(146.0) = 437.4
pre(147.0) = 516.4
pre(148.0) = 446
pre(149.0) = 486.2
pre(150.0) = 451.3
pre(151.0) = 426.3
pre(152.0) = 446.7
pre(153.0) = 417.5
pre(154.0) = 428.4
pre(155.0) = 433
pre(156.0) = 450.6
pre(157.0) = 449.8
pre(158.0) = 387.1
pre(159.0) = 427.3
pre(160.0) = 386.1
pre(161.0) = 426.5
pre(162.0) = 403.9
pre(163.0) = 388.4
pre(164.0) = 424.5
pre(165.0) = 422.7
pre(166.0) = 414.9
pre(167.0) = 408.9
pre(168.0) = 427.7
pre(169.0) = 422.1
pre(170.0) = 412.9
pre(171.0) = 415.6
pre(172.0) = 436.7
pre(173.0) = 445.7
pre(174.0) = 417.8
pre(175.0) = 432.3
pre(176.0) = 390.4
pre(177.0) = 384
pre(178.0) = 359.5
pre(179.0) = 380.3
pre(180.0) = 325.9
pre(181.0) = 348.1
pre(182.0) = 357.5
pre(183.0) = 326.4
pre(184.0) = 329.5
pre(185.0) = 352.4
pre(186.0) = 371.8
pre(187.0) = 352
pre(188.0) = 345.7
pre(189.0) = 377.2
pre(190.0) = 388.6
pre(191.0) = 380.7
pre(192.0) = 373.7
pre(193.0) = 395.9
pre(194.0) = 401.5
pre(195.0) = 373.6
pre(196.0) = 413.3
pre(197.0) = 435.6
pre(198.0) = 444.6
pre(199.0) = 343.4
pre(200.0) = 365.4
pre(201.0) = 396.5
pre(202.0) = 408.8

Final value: 1.09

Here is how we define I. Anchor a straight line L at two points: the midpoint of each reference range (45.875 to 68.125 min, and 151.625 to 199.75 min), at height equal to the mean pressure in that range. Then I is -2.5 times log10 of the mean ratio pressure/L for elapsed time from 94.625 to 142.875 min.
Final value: -0.09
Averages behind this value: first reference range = 391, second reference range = 397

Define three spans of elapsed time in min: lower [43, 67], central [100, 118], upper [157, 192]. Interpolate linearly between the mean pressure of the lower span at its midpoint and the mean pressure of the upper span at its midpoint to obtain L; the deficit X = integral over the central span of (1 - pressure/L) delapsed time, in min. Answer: -1.8 min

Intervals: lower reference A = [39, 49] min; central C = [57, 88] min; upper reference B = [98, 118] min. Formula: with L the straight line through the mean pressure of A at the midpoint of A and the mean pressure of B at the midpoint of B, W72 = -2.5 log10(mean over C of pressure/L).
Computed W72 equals 0.04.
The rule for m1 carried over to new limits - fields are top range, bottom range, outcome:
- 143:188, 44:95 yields 1.04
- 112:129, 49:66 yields 1.08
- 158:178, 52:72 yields 1.04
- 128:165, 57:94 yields 1.10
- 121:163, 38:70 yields 1.10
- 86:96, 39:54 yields 1.04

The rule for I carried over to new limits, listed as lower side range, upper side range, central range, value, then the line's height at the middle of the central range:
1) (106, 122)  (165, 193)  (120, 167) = -0.07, 407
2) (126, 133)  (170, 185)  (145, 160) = -0.10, 403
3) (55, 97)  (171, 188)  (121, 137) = -0.11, 386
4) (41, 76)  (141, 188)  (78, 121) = -0.04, 400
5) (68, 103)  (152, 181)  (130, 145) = -0.09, 408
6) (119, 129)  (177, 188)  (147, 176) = -0.13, 379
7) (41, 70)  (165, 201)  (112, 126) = -0.09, 390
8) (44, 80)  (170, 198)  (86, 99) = -0.05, 389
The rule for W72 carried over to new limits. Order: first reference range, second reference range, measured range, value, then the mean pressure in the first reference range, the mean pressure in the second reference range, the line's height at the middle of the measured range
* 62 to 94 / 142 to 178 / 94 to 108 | -0.04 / 397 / 430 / 407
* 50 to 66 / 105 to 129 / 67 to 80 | 0.02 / 394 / 427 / 402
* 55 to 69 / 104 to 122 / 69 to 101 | 0.03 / 400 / 426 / 412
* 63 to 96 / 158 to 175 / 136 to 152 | -0.11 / 397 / 417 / 412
